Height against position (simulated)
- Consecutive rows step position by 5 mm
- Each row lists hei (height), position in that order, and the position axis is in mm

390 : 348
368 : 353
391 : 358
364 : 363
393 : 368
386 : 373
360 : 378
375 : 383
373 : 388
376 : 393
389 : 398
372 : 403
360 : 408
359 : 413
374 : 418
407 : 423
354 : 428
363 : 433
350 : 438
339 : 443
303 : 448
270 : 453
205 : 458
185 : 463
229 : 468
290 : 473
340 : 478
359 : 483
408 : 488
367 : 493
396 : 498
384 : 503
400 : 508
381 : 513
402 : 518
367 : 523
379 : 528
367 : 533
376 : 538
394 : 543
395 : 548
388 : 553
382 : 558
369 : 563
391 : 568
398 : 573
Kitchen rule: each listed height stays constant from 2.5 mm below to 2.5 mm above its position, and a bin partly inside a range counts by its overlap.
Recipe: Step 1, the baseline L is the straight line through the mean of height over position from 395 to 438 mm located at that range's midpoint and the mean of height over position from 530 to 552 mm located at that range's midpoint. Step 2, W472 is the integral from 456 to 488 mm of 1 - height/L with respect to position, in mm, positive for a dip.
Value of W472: 8.2 mm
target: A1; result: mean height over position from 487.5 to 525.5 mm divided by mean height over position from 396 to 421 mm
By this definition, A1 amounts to 1.0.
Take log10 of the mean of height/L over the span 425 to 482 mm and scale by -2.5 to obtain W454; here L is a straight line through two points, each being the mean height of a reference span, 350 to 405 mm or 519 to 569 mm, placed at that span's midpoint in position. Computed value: 0.27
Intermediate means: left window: 377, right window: 381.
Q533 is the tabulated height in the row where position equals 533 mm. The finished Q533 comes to 367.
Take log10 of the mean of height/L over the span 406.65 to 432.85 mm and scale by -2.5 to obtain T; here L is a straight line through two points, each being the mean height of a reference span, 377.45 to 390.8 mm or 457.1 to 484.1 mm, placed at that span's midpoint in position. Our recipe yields -0.13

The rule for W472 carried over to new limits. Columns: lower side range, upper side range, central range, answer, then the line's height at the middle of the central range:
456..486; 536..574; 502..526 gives -4.2 mm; 330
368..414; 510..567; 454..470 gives 7.0 mm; 378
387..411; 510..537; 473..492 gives 1.0 mm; 378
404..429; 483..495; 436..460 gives 5.2 mm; 376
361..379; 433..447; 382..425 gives -1.8 mm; 361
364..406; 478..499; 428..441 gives 0.7 mm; 377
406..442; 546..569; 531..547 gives 0.0 mm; 382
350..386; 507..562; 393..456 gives 4.3 mm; 379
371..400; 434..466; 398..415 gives -1.1 mm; 344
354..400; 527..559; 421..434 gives 0.2 mm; 380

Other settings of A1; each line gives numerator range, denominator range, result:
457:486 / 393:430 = 0.73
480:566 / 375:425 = 1.02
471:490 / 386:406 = 0.93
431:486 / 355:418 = 0.79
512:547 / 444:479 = 1.47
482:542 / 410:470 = 1.23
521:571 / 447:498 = 1.27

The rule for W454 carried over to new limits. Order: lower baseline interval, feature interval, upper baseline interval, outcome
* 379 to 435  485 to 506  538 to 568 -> -0.02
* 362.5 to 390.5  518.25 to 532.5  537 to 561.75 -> 0.02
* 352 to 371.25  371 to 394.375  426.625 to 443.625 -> 0.00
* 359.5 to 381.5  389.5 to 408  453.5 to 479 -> -0.12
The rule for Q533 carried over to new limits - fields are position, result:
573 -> 398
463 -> 185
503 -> 384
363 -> 364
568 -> 391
